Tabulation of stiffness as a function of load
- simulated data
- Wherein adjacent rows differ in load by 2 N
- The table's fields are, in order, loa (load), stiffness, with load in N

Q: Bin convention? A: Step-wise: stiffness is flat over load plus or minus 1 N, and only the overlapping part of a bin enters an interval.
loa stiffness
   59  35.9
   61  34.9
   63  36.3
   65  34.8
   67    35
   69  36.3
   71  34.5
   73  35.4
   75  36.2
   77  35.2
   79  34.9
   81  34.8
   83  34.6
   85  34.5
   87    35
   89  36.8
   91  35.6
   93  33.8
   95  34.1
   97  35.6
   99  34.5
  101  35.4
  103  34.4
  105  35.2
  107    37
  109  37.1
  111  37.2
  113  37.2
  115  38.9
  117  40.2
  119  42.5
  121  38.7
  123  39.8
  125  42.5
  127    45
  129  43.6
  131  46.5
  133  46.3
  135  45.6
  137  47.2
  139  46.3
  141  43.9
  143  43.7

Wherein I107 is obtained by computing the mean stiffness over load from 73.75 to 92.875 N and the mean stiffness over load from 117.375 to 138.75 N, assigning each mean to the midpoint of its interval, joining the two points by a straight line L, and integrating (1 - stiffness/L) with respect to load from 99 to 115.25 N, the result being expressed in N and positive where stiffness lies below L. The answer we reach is 1.4 N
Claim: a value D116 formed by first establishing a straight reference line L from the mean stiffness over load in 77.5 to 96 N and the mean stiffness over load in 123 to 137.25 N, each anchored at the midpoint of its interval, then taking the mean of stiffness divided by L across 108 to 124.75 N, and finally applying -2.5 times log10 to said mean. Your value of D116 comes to 0.07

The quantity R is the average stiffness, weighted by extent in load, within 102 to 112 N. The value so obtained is 36.2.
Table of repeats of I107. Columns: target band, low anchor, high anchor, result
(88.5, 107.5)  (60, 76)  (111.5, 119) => 1.3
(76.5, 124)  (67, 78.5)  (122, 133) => 3.8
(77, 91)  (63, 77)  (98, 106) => 0.0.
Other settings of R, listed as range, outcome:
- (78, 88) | 34.8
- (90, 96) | 34.5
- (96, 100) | 35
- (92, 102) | 34.7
